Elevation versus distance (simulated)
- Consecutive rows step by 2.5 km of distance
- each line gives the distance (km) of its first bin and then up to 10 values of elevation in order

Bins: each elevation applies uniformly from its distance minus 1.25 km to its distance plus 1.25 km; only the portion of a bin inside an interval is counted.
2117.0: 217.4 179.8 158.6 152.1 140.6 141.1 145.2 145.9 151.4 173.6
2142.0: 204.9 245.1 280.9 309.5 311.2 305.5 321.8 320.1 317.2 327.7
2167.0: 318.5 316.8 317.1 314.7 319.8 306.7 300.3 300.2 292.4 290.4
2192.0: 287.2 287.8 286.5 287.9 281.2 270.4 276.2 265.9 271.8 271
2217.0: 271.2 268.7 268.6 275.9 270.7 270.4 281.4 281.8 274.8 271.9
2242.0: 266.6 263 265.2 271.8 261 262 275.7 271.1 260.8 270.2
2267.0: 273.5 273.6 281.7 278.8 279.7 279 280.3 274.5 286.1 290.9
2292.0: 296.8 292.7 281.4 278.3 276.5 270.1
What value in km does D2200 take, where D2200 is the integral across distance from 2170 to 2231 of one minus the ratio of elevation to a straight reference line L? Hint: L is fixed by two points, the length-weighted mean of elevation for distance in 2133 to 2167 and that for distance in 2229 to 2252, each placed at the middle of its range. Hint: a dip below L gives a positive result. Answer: -4.1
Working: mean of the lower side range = 264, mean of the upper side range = 271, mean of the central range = 286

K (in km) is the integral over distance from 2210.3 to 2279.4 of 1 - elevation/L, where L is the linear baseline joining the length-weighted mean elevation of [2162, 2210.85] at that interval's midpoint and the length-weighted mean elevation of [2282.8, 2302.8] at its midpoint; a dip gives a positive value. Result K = 4.5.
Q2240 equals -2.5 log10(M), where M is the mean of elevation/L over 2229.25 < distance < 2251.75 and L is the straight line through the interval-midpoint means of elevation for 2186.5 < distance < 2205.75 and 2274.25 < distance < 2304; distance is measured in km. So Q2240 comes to 0.049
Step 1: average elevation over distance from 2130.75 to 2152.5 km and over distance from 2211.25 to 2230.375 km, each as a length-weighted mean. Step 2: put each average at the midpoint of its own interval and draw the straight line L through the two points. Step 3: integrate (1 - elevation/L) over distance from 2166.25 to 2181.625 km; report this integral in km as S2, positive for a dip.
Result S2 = -4.9 km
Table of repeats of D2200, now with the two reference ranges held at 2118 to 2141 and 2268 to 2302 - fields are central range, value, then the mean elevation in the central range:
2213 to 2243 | -4.73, 273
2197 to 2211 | -3.96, 277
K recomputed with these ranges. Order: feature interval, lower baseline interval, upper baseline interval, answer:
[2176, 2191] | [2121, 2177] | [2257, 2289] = -2.6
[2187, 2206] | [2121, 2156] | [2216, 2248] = -3.0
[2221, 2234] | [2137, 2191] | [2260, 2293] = 0.5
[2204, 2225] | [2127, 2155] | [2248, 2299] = -1.9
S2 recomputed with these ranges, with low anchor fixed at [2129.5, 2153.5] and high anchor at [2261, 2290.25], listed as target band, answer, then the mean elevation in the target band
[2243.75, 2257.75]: -0.02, 266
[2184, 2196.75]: -2.82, 291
